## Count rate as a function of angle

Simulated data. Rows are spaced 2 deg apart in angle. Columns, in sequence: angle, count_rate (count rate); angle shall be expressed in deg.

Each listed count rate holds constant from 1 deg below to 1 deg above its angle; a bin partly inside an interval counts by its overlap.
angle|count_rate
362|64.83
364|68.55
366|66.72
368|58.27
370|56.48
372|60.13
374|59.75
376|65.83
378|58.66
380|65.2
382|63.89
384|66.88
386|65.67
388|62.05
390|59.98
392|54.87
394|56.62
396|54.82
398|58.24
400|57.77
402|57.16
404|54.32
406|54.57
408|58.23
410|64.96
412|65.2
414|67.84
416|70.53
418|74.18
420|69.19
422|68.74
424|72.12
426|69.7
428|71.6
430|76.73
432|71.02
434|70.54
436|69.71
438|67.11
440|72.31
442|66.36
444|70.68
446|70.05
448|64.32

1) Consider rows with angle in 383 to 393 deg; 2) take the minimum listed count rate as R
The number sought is 54.87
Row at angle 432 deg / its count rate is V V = 71.02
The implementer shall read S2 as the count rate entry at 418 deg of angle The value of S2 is 74.18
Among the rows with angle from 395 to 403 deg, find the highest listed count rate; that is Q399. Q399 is 58.24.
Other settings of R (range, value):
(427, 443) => 66.36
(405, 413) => 54.57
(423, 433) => 69.7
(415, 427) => 68.74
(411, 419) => 65.2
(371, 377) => 59.75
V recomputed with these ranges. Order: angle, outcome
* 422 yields 68.74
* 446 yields 70.05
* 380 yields 65.2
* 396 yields 54.82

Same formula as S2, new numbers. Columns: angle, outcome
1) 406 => 54.57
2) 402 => 57.16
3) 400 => 57.77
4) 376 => 65.83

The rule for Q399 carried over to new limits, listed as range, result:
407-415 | 67.84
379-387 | 66.88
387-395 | 62.05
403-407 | 54.57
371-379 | 65.83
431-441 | 72.31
